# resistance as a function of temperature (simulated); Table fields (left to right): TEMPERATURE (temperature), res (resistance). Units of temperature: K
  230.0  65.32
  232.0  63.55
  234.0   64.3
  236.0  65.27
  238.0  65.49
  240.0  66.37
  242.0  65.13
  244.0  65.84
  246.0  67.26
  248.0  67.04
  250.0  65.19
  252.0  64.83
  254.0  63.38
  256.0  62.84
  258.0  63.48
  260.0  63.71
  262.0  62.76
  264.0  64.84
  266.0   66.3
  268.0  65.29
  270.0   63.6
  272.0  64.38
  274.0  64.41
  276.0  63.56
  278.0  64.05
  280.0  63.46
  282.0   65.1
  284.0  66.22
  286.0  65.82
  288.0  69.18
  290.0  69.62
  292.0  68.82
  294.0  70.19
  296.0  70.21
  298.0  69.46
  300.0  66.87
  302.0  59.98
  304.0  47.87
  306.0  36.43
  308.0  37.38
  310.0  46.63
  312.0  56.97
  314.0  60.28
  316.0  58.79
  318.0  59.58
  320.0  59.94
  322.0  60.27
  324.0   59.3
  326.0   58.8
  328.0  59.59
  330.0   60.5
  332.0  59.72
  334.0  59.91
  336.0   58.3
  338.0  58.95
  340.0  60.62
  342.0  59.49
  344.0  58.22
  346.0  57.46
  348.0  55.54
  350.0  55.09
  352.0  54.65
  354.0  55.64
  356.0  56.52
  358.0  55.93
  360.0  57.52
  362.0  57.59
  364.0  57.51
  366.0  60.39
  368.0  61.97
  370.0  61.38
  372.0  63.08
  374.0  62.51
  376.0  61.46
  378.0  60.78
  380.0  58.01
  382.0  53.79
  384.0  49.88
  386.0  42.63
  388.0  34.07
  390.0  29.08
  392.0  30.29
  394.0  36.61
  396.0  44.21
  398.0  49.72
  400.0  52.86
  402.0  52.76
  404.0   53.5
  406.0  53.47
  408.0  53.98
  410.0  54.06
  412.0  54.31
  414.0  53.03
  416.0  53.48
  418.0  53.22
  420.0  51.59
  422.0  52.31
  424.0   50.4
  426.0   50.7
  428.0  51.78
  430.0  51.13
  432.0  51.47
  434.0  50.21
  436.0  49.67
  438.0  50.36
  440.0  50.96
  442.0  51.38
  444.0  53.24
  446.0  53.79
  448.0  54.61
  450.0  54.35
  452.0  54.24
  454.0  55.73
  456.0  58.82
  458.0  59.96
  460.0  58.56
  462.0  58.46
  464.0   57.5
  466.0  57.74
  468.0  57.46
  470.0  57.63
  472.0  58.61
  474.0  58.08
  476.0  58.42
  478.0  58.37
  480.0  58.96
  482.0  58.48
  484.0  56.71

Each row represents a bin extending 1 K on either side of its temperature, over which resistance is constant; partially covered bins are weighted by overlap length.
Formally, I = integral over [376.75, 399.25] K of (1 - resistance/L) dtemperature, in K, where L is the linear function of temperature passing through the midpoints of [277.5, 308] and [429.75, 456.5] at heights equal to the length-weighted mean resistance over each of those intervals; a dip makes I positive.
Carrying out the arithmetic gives 4.7 K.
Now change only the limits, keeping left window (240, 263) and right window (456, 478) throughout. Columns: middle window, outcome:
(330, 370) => 2.4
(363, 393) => 4.2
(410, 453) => 5.1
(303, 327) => 3.6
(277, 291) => -0.5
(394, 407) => 2.2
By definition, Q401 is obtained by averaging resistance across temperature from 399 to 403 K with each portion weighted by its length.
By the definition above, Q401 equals 52.8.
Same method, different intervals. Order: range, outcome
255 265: 63.5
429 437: 50.6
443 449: 53.9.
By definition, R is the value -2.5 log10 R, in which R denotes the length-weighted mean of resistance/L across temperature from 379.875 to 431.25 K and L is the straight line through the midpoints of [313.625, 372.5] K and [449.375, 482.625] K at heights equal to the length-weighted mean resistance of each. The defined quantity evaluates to 0.19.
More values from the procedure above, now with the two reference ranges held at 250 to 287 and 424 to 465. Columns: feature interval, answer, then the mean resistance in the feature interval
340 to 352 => 0.05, 57.2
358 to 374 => -0.02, 59.8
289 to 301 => -0.11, 69.2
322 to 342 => 0.02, 59.6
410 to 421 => 0.05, 53.2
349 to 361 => 0.06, 55.9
